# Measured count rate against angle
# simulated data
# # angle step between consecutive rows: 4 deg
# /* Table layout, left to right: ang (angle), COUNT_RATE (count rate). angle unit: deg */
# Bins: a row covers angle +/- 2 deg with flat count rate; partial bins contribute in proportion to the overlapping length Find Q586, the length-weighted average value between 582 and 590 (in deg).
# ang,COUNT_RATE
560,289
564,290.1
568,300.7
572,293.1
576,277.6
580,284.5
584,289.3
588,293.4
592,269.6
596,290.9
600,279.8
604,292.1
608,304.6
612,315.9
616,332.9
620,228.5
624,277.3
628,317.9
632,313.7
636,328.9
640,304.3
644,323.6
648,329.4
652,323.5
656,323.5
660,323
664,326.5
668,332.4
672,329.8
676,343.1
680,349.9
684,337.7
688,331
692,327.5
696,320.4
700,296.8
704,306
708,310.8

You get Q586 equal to 291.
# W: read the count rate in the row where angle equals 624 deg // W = 277.3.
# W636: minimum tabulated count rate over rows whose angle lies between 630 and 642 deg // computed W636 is 304.3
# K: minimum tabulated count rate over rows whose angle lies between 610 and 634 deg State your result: 228.5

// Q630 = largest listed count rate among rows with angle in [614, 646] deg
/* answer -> 332.9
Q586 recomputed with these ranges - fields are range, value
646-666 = 325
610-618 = 324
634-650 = 322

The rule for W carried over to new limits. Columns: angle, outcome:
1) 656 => 323.5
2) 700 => 296.8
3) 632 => 313.7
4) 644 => 323.6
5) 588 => 293.4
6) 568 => 300.7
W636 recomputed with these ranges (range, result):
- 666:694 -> 327.5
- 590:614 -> 269.6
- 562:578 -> 277.6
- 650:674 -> 323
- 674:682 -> 343.1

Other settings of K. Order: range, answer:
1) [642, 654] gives 323.5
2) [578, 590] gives 284.5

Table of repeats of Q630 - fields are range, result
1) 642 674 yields 332.4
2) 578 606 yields 293.4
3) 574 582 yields 284.5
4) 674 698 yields 349.9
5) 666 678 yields 343.1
